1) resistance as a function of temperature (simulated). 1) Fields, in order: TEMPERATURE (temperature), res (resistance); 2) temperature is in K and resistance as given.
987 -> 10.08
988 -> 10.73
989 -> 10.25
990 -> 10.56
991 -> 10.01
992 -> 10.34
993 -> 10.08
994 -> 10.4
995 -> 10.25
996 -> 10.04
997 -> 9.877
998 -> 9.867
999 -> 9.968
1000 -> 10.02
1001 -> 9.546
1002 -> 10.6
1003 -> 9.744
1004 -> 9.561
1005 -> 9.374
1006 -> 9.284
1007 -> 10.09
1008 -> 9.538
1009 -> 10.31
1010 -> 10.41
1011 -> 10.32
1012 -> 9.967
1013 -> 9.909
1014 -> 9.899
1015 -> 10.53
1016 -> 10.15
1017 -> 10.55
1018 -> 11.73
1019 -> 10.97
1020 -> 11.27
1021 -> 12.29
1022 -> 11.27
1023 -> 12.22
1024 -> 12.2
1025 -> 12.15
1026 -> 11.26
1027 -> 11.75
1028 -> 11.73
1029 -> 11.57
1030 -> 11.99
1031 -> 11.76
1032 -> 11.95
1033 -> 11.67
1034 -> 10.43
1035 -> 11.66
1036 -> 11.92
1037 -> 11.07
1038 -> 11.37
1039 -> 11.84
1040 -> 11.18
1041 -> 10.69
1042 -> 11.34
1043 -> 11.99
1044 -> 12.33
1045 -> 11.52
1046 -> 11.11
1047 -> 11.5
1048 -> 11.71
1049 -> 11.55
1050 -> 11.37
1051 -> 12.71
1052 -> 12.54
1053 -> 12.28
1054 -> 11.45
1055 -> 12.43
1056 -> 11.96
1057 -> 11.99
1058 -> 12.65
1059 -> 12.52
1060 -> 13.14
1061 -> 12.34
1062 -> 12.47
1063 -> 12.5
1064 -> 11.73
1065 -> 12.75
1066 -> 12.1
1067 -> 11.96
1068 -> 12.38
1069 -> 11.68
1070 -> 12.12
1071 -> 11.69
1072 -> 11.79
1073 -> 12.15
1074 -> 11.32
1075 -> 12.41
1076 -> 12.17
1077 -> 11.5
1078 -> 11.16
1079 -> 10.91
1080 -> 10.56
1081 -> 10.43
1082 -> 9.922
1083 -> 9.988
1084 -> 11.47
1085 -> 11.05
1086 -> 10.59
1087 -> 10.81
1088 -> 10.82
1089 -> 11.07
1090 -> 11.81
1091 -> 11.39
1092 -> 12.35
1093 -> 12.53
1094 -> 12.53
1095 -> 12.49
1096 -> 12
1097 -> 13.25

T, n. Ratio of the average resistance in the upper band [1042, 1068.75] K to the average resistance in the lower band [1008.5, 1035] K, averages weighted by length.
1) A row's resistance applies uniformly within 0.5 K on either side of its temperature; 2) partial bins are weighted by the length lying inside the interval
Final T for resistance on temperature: 1.08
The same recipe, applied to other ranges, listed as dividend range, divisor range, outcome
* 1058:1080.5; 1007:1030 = 1.09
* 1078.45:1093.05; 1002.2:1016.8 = 1.10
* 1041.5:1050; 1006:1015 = 1.16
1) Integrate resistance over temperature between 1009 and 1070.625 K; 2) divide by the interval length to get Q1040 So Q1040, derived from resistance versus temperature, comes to 11.6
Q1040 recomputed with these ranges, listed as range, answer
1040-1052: 11.6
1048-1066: 12.2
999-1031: 10.7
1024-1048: 11.6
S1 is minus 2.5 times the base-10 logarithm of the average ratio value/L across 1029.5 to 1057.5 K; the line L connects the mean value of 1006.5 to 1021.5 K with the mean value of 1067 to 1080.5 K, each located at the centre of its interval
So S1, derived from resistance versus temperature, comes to -0.056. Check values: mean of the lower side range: 10.5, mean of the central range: 11.7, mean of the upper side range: 11.7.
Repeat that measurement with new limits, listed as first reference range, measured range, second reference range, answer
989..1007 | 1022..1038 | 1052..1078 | -0.064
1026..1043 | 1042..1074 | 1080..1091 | -0.082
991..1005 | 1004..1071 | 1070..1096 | -0.079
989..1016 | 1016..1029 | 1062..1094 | -0.111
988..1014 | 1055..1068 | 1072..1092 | -0.137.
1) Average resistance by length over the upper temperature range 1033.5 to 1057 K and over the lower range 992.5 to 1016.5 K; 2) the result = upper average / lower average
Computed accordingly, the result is 1.17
